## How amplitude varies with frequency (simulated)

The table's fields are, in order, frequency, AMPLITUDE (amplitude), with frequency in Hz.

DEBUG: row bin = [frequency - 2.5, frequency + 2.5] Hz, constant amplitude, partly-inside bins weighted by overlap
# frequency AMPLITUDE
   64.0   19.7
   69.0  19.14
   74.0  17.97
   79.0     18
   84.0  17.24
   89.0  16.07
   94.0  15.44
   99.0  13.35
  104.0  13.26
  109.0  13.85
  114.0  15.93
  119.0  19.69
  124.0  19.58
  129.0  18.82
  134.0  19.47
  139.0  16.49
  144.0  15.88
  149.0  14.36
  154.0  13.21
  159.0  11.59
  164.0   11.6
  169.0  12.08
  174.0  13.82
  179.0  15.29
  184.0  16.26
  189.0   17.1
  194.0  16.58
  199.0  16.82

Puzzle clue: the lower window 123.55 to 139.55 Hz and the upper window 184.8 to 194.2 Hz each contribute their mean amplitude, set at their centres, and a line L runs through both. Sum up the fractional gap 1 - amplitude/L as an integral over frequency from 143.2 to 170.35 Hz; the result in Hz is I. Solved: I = 7.5 Hz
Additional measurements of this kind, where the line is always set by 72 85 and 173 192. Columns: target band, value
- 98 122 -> 2.43 Hz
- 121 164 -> 1.67 Hz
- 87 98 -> 1.32 Hz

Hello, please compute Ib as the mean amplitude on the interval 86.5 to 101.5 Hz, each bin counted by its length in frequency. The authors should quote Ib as 15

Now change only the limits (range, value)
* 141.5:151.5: 15.1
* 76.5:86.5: 17.6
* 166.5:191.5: 14.9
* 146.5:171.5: 12.6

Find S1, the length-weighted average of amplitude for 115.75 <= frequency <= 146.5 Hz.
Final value 18.3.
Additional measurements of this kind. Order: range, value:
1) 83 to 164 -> 15.7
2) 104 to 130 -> 17.1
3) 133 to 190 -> 14.6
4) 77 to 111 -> 15.3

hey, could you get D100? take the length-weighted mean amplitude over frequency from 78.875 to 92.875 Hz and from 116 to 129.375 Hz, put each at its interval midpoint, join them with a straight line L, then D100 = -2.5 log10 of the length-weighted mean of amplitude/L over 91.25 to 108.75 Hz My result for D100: 0.26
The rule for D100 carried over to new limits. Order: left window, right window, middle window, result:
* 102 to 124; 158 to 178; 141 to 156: -0.056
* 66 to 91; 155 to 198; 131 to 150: -0.079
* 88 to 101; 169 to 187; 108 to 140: -0.205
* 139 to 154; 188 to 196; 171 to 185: 0.096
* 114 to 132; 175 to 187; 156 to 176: 0.317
